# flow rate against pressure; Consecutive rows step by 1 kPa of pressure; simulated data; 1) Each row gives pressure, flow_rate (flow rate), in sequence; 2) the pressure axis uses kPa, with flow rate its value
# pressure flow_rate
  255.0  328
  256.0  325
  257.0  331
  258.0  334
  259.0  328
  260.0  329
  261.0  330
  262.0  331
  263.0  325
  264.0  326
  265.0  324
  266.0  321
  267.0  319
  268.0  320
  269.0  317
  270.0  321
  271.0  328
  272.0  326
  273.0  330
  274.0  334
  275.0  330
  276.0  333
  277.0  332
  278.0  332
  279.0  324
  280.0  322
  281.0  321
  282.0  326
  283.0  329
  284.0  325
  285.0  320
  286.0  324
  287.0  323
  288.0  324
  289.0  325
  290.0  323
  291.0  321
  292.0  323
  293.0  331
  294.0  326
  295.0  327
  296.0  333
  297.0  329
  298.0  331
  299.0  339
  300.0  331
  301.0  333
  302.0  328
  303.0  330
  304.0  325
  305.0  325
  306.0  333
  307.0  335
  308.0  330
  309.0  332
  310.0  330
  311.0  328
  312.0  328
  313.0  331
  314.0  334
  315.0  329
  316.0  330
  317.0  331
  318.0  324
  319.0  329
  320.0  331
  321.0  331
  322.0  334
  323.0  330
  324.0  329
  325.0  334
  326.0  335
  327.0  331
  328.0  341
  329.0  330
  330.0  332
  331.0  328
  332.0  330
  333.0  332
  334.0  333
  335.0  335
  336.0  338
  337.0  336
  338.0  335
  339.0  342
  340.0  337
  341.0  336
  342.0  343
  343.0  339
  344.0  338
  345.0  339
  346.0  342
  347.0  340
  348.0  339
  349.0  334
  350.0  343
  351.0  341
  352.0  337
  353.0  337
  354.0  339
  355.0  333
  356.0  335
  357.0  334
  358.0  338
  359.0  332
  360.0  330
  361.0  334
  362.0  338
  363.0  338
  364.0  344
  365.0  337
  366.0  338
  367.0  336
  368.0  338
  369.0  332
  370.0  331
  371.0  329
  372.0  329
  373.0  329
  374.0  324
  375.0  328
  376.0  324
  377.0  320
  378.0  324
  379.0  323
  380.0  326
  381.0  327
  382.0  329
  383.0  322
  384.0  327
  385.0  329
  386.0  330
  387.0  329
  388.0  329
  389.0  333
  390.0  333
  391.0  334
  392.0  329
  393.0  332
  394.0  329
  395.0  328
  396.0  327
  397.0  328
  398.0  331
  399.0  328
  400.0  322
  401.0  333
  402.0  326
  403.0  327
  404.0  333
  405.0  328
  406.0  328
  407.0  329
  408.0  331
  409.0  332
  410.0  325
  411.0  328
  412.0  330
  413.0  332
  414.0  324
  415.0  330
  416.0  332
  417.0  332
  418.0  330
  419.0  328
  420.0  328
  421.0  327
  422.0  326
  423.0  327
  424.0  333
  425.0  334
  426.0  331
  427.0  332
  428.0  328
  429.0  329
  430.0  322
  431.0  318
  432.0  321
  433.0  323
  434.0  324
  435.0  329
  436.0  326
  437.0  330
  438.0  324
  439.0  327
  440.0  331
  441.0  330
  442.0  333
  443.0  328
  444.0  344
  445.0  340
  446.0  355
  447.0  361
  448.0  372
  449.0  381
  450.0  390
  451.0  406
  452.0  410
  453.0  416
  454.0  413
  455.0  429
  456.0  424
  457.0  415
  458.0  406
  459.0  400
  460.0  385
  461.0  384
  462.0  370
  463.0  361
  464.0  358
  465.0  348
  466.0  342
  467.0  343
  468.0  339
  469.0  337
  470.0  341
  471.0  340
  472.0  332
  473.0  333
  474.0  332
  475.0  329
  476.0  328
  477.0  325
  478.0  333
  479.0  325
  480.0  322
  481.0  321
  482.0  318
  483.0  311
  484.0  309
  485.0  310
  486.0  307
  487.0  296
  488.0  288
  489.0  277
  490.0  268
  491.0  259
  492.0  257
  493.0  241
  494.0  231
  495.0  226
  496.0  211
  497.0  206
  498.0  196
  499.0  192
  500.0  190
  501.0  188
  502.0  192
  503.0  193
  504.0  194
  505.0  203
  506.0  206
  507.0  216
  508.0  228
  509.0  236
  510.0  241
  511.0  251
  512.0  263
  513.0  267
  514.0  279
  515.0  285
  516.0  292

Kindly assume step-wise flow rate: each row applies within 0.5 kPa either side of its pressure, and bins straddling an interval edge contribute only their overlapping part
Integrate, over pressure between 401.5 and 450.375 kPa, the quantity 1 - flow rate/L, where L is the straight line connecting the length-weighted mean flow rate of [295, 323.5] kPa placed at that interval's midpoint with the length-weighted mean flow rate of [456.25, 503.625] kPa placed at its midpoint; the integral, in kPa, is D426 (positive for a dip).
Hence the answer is -3.4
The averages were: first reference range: 330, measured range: 333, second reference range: 303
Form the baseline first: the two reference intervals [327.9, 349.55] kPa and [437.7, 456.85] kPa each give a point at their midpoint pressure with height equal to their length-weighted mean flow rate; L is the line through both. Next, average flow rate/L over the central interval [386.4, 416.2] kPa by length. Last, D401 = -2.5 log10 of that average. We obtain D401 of 0.08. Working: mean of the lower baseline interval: 336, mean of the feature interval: 329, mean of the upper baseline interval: 370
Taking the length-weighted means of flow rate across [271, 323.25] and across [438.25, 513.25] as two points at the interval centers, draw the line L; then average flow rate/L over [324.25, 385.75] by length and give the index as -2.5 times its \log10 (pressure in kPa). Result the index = -0.04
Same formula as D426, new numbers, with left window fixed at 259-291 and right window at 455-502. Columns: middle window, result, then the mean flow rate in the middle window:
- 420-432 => -0.5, 328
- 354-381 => -1.1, 332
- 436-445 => -0.5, 331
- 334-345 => -0.6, 338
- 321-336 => -0.5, 333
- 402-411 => -0.4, 329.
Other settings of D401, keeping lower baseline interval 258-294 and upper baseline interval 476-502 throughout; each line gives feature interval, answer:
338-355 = -0.11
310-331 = -0.06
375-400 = -0.11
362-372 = -0.12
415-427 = -0.15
